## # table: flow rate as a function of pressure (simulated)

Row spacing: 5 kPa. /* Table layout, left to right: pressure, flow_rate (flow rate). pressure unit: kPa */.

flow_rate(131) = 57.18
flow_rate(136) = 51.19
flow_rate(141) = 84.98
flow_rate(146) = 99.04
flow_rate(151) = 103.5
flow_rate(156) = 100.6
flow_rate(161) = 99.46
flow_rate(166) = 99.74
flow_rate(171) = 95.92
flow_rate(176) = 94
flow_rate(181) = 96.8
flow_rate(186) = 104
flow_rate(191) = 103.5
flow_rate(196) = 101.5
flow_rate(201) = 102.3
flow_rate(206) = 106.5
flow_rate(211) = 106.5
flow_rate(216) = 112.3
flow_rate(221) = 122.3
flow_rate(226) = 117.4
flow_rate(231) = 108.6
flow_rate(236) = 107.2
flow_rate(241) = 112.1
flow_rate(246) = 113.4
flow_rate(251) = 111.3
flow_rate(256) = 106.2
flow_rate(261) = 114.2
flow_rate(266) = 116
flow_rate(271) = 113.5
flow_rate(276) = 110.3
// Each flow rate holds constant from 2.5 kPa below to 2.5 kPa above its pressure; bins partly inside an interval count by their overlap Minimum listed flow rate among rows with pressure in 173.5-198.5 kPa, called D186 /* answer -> 94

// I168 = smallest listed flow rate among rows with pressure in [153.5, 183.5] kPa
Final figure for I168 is 94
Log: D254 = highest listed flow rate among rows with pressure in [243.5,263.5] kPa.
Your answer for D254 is 114.2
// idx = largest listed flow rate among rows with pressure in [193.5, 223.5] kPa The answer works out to 122.3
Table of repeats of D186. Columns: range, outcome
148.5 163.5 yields 99.46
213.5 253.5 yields 107.2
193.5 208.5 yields 101.5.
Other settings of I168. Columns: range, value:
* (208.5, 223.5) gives 106.5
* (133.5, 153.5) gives 51.19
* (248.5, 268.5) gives 106.2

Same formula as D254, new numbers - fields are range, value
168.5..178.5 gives 95.92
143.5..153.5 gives 103.5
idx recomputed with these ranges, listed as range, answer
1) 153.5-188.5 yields 104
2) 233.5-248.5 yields 113.4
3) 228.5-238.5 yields 108.6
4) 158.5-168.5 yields 99.74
